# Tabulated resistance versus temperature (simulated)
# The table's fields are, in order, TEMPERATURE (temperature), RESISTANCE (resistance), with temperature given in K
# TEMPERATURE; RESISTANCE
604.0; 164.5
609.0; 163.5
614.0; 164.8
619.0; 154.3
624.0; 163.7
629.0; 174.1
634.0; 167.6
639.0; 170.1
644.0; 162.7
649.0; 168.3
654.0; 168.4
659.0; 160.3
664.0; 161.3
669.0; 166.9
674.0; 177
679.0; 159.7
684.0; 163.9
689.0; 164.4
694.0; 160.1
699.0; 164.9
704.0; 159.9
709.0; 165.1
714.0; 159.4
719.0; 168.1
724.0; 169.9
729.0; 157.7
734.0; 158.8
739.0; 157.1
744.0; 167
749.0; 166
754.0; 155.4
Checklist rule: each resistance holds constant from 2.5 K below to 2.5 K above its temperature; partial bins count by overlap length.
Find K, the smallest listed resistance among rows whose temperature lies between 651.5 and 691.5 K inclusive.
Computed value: 159.7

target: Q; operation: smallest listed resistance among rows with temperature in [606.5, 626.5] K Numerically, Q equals 154.3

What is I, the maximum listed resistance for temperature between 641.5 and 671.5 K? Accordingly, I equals 168.4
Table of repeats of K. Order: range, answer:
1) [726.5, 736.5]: 157.7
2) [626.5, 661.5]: 160.3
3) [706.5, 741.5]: 157.1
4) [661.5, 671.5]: 161.3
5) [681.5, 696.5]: 160.1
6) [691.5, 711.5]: 159.9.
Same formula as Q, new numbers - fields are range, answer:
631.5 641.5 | 167.6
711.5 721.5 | 159.4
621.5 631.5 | 163.7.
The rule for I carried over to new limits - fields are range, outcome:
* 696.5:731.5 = 169.9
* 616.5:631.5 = 174.1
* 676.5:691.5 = 164.4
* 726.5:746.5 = 167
